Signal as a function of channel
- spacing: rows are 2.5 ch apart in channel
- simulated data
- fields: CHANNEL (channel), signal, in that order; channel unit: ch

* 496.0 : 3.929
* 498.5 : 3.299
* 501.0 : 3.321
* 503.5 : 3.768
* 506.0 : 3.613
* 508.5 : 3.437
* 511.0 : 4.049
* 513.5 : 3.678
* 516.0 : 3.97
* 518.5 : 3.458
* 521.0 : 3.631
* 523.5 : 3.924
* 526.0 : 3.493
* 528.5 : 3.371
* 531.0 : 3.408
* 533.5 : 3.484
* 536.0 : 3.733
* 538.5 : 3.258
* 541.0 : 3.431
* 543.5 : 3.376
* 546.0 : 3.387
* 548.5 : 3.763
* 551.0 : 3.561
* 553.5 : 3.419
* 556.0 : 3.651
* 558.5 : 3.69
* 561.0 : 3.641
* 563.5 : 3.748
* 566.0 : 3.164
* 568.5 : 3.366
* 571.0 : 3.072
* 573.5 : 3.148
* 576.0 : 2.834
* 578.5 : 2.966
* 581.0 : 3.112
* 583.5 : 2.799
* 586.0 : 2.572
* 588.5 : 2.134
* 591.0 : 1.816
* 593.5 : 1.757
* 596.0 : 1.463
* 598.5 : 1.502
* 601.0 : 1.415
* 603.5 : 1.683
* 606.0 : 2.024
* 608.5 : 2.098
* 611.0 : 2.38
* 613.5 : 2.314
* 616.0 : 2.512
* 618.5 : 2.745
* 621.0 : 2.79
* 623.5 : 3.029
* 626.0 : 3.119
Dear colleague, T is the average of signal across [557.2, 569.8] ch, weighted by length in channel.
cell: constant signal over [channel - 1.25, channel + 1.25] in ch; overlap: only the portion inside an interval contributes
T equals 3.52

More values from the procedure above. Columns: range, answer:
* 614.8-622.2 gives 2.68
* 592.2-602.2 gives 1.54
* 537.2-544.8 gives 3.36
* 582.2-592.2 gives 2.34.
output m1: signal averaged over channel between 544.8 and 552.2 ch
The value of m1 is 3.57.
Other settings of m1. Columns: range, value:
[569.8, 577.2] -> 3.02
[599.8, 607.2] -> 1.71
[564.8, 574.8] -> 3.19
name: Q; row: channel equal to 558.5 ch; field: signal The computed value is 3.69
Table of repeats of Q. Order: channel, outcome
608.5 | 2.098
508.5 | 3.437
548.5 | 3.763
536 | 3.733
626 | 3.119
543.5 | 3.376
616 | 2.512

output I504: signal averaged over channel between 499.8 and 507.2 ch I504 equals 3.57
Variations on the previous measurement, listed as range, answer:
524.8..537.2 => 3.5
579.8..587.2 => 2.83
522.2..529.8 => 3.59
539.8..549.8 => 3.49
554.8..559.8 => 3.67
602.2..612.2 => 2.04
